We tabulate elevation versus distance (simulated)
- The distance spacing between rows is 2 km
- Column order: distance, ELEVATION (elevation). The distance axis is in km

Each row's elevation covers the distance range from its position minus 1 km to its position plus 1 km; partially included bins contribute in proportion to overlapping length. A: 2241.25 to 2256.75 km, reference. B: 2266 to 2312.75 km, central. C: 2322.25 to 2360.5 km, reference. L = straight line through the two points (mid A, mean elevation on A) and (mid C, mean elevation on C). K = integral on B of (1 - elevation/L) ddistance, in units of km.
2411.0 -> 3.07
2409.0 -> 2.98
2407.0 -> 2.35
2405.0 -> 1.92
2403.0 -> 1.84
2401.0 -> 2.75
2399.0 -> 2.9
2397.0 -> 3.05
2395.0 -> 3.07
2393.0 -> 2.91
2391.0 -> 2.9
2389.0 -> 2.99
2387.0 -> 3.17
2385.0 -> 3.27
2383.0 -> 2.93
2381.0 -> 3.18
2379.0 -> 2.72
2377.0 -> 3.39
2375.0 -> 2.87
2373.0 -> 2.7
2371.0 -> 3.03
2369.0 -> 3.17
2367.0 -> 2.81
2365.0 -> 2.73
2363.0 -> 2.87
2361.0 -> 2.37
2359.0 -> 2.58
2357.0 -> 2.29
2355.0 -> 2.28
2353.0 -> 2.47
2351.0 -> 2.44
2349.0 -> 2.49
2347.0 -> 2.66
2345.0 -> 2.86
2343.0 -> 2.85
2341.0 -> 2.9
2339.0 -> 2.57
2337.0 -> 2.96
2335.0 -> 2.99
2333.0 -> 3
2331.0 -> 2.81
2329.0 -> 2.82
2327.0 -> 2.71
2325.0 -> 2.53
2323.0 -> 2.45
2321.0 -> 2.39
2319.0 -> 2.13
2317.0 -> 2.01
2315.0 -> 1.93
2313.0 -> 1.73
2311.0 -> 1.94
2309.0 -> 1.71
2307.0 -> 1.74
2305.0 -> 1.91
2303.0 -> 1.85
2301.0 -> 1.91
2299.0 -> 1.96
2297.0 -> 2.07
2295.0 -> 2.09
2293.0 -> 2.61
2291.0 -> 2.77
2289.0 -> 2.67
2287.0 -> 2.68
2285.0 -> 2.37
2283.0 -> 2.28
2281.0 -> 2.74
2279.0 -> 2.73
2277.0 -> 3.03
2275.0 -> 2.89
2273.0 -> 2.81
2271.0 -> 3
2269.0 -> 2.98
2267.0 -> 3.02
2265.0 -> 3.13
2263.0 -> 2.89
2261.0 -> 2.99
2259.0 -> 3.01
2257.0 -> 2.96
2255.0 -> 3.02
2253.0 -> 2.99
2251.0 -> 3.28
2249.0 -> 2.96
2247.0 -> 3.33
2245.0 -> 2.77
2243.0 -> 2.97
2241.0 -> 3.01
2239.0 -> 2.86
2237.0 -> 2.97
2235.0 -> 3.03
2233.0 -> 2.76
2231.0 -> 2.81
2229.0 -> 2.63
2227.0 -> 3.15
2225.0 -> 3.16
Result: 7.6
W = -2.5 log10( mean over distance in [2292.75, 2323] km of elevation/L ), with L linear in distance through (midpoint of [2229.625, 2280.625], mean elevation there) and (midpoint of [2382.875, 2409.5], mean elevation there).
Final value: 0.402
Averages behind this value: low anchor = 2.96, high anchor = 2.78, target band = 2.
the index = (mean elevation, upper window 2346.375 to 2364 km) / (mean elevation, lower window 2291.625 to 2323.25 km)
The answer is 1.23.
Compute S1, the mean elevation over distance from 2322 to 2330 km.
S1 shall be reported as 2.63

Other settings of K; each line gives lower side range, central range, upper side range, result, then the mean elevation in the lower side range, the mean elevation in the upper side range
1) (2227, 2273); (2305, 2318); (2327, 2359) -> 4.37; 2.97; 2.69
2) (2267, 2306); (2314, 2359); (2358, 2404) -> 2.22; 2.51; 2.88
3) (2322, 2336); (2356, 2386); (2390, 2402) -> 0.07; 2.76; 2.93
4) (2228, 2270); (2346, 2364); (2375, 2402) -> 3.04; 2.97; 3.01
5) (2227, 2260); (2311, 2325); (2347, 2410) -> 3.55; 2.97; 2.75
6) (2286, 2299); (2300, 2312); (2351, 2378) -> 3.13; 2.44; 2.72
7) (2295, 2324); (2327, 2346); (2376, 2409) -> -4.99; 1.98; 2.84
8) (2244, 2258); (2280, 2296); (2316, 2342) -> 1.82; 3.04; 2.64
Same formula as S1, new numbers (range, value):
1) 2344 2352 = 2.61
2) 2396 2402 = 2.9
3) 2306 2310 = 1.73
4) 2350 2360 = 2.41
